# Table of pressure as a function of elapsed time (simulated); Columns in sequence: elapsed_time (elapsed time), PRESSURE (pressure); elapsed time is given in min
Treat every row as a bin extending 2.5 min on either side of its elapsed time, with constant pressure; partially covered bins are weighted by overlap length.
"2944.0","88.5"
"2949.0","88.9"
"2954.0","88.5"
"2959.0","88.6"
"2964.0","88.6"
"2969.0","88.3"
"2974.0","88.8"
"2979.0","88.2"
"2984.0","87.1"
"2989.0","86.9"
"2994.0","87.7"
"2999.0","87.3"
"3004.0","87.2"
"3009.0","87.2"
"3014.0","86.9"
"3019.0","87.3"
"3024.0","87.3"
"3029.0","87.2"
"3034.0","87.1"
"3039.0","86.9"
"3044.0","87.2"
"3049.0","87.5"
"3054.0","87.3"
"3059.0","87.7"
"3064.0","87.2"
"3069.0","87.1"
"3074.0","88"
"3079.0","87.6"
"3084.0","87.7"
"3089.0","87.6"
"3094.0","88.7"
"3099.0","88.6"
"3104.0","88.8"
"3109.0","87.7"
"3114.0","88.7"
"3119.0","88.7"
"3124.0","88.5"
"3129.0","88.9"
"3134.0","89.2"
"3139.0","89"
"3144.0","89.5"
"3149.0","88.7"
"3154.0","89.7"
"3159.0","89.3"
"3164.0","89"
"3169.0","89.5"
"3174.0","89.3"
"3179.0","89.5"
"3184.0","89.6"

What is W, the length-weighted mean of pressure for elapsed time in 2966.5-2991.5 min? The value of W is 87.9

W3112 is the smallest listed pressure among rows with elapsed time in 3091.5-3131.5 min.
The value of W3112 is 87.7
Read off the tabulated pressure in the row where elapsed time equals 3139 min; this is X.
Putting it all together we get 89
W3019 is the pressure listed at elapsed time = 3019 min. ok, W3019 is 87.3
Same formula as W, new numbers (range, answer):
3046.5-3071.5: 87.4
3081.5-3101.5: 88.2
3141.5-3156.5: 89.3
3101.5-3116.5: 88.4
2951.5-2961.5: 88.5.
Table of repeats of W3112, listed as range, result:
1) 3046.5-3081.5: 87.1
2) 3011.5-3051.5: 86.9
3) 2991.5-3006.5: 87.2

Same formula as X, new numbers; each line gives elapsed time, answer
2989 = 86.9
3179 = 89.5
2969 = 88.3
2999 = 87.3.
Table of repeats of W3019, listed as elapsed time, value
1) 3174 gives 89.3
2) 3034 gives 87.1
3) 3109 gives 87.7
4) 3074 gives 88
